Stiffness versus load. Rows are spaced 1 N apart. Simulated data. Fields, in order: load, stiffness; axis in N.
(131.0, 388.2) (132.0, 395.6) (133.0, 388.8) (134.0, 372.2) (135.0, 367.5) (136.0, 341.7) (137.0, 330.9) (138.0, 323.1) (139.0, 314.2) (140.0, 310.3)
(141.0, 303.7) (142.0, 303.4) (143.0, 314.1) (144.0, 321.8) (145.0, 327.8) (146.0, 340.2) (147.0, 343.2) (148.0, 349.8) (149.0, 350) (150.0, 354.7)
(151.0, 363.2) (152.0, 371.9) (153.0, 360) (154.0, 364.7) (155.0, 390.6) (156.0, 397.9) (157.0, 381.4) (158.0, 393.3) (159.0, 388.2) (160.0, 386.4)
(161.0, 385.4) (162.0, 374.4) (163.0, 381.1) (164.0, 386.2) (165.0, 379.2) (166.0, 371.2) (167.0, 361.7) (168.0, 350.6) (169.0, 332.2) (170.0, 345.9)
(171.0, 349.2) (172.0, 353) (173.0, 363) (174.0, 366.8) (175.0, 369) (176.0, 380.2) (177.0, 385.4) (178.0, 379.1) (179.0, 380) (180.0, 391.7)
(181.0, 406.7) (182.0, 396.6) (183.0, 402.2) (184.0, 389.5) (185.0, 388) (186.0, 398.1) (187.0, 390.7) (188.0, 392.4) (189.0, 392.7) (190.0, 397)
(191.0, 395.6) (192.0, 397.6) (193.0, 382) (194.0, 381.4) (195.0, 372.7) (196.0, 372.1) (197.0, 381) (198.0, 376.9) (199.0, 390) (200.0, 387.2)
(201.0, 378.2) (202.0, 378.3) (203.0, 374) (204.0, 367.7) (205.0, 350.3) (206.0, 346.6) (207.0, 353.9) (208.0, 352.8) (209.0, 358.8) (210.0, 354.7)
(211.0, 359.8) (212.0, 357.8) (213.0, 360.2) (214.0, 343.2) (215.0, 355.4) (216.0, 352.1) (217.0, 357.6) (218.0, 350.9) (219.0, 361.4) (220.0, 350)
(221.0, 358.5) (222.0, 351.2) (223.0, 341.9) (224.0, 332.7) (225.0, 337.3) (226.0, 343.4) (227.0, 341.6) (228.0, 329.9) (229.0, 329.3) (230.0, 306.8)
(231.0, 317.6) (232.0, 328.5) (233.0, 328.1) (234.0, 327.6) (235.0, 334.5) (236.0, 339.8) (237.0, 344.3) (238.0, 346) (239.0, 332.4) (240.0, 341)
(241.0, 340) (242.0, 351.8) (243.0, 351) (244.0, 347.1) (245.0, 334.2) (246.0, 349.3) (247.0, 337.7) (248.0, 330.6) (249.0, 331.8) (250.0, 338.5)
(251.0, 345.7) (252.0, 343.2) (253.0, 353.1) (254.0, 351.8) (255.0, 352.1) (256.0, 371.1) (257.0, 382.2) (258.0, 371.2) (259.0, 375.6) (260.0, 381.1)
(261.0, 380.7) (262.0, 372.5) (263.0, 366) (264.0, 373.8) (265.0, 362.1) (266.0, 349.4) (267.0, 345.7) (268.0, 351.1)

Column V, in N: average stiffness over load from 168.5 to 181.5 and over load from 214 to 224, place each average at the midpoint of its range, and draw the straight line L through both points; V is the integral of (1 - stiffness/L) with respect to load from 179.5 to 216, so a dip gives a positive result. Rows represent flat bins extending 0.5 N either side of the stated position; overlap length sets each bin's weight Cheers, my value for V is -1.7 N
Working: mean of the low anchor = 369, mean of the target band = 377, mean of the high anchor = 352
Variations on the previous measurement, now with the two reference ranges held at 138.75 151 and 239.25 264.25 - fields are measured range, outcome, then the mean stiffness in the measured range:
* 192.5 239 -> -0.95 N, 353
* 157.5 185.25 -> -3.35 N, 376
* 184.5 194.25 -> -1.49 N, 392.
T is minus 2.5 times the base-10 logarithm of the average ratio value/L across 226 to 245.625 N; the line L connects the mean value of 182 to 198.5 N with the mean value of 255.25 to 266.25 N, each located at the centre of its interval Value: 0.127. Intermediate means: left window 388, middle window 336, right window 371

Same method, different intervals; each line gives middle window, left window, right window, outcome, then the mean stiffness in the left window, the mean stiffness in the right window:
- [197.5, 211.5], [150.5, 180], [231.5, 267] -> -0.013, 372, 350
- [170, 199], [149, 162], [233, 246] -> -0.054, 377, 341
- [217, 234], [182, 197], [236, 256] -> 0.069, 389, 344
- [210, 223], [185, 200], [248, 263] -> 0.067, 387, 360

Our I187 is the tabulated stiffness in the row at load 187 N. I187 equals 390.7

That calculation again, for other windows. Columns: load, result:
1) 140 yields 310.3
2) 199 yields 390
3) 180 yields 391.7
